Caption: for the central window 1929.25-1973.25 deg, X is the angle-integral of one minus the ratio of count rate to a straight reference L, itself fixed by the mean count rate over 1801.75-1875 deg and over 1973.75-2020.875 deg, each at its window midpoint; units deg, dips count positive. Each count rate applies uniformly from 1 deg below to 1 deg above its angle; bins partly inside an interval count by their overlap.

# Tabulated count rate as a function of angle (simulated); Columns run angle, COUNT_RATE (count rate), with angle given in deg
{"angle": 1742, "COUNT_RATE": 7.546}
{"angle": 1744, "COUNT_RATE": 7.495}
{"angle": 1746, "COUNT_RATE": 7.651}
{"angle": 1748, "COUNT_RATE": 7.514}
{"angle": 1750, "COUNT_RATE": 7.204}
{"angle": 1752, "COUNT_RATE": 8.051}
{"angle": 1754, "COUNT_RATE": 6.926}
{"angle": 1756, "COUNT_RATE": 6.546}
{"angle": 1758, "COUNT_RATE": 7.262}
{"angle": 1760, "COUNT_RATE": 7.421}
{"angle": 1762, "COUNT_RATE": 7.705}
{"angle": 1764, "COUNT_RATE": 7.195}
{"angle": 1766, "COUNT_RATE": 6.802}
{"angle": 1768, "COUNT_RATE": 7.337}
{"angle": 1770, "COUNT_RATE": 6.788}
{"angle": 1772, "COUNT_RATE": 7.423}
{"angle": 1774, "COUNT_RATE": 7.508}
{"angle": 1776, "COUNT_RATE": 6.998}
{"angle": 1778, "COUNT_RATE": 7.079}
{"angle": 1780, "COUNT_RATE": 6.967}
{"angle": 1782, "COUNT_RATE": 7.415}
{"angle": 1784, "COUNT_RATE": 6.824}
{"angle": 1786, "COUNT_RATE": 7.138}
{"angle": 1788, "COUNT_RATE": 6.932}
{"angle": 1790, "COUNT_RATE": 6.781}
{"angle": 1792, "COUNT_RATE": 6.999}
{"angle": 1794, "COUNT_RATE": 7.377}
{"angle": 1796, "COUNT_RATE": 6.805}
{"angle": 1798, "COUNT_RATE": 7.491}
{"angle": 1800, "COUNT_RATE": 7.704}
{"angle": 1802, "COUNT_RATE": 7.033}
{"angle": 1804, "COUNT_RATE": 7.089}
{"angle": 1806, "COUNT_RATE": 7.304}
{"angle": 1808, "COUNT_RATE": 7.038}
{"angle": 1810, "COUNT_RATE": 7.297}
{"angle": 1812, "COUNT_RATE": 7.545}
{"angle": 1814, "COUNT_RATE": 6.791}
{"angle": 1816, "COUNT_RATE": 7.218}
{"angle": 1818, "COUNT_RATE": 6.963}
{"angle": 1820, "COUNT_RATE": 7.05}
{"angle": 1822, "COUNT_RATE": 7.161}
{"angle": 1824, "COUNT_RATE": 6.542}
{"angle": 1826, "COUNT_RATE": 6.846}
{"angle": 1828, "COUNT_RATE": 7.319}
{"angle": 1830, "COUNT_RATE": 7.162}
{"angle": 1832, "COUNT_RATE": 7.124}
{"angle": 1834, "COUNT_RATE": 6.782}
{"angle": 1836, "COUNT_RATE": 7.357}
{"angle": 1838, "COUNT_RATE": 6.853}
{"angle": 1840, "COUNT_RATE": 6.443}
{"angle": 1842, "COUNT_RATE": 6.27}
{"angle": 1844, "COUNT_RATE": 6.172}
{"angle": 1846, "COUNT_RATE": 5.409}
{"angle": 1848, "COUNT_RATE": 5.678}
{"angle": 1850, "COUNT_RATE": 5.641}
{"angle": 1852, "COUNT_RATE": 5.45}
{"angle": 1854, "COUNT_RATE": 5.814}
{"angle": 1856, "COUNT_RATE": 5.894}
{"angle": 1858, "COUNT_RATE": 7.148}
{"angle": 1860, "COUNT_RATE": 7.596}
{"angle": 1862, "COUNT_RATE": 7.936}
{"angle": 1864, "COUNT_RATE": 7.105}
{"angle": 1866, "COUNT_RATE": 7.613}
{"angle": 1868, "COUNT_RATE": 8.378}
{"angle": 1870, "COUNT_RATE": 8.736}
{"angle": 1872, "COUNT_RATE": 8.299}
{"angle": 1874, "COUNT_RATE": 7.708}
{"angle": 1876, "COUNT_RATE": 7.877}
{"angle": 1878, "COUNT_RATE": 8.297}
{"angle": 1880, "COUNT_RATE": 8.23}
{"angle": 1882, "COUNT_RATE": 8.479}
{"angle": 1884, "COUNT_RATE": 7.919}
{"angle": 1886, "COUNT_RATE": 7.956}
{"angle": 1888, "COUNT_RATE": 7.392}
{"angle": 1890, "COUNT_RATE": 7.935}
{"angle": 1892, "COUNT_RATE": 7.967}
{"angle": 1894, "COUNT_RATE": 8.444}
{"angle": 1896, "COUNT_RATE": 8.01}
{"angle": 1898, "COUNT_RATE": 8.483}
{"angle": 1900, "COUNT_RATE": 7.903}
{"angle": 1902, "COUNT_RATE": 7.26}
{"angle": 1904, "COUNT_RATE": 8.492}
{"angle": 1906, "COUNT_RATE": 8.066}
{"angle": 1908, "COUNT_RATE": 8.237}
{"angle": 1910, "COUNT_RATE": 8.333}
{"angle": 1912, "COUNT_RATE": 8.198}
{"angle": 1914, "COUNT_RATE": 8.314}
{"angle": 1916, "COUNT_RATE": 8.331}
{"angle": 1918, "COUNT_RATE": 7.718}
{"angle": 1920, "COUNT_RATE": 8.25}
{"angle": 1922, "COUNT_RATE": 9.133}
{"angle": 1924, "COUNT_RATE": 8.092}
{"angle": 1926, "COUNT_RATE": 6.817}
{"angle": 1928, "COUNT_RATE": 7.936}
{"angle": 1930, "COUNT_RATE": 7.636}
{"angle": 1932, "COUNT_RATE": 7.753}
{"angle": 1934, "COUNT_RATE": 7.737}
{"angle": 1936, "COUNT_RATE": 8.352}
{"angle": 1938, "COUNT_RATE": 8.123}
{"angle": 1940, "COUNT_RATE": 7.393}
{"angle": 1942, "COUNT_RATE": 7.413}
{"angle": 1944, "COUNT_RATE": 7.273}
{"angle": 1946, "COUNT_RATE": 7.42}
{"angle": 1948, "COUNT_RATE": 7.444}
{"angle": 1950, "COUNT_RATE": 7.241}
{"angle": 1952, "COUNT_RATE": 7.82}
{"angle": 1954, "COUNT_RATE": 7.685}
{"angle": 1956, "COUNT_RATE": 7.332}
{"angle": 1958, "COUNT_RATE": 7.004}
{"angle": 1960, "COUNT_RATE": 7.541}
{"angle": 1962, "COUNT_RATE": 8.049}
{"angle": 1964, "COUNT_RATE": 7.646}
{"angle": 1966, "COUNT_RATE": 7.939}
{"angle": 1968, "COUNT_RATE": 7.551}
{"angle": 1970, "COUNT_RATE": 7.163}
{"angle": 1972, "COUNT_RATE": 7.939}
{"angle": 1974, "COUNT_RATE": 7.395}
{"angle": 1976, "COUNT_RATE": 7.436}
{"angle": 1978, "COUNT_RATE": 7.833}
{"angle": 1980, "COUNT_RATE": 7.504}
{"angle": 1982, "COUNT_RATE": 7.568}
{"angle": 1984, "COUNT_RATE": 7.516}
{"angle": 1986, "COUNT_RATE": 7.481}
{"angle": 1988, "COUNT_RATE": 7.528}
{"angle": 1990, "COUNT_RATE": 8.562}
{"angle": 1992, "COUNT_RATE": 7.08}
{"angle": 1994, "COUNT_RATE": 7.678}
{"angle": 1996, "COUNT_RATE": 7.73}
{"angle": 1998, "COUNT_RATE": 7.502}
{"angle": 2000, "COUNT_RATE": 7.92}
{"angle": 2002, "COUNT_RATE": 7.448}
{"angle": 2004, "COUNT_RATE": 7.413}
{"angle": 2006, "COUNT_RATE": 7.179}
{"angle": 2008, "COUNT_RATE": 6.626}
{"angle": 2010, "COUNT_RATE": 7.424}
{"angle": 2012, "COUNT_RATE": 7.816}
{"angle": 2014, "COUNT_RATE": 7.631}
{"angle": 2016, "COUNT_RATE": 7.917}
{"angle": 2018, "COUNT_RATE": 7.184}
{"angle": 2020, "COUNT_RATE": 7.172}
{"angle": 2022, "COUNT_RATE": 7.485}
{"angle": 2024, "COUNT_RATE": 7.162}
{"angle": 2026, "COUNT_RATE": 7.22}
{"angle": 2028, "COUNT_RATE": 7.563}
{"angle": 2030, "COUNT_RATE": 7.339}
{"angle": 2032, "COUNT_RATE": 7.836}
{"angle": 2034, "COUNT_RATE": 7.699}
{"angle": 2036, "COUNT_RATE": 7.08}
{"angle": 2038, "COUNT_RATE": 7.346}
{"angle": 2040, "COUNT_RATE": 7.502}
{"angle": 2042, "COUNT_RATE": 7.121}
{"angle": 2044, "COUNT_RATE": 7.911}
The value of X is -1.5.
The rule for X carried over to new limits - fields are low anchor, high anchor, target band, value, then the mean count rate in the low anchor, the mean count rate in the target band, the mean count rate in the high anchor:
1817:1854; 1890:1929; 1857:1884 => -2.48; 6.55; 7.95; 8.1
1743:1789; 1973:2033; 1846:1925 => -3.79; 7.23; 7.72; 7.5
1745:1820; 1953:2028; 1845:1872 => 1.69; 7.19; 6.86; 7.52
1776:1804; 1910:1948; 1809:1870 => 4.43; 7.11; 6.85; 7.88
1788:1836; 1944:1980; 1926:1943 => -0.62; 7.11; 7.74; 7.55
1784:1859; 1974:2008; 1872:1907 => -4.59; 6.8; 8.03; 7.55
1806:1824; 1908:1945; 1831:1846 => 1.35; 7.11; 6.63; 7.94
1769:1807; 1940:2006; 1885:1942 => -4.43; 7.14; 8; 7.56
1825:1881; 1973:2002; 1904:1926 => -2.73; 7.04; 8.21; 7.62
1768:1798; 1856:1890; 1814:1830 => 0.90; 7.1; 7.01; 7.86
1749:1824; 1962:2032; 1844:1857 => 2.83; 7.16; 5.69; 7.53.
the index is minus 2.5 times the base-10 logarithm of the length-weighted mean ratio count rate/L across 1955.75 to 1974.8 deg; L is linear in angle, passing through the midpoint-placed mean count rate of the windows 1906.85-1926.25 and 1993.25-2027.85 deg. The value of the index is 0.03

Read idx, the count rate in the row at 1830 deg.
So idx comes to 7.162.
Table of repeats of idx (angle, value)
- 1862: 7.936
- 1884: 7.919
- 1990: 8.562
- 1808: 7.038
